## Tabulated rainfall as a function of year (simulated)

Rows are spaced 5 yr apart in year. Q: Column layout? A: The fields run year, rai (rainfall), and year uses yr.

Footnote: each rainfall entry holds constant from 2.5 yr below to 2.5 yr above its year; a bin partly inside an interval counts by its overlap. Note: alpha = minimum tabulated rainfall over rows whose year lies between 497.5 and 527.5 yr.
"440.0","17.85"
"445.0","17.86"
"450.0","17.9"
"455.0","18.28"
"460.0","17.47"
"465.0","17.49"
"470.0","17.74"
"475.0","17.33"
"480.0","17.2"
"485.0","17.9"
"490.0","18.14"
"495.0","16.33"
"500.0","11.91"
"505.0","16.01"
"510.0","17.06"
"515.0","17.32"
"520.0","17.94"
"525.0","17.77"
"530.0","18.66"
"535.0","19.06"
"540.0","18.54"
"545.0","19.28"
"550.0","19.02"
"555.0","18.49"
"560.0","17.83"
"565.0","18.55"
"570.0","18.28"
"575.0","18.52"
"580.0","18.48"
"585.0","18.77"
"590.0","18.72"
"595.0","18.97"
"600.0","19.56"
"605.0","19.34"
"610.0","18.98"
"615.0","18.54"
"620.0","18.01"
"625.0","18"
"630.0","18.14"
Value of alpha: 11.91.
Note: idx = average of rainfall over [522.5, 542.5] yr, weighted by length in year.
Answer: 18.5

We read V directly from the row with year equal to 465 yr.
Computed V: 17.49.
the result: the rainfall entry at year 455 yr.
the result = 18.28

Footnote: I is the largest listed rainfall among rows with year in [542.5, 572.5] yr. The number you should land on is 19.28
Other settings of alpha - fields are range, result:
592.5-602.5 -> 18.97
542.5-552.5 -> 19.02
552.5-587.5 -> 17.83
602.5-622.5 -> 18.01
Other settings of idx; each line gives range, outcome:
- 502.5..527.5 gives 17.2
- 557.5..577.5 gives 18.3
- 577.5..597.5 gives 18.7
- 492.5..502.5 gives 14.1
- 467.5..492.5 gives 17.7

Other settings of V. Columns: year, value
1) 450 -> 17.9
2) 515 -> 17.32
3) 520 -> 17.94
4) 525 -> 17.77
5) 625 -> 18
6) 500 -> 11.91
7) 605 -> 19.34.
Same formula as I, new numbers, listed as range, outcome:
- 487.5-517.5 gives 18.14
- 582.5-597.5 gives 18.97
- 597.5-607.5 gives 19.56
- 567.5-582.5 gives 18.52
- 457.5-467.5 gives 17.49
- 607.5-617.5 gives 18.98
